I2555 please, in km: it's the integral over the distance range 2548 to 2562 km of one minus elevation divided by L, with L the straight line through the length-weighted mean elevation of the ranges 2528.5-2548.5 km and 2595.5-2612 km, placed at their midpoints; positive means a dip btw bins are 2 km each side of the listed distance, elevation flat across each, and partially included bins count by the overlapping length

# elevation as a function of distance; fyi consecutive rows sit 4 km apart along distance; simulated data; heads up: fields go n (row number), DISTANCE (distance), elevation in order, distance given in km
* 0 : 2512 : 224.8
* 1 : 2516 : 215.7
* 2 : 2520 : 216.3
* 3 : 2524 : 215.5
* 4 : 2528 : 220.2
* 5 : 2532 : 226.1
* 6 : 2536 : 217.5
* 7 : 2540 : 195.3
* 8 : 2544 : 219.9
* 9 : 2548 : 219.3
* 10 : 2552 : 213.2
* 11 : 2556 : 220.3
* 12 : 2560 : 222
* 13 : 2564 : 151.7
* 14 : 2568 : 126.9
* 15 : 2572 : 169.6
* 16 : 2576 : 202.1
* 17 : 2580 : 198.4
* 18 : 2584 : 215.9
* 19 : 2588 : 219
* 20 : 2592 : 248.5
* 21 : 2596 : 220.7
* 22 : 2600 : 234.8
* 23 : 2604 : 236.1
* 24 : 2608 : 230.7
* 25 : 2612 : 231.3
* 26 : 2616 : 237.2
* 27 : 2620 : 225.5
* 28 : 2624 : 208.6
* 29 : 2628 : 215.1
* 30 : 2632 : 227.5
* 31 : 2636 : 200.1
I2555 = 0.1 km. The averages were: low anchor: 216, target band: 219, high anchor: 232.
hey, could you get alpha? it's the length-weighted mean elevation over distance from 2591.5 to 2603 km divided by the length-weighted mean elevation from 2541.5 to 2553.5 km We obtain 1.08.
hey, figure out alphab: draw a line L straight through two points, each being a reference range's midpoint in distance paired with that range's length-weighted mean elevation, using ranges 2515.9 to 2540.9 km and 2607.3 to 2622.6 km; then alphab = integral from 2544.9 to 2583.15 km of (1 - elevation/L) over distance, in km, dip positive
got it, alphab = 5.0 km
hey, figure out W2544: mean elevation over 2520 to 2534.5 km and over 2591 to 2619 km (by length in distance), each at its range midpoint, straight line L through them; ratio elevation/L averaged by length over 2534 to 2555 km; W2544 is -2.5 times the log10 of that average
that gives 0.05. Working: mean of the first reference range 220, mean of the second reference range 233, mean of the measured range 213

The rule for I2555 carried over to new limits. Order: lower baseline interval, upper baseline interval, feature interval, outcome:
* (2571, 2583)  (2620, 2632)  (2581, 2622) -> -4.8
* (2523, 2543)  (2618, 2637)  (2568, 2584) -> 2.2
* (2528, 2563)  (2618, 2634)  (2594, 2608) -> -0.8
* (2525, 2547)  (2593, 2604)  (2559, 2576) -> 4.2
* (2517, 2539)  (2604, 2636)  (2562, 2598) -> 4.4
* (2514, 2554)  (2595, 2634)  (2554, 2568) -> 2.0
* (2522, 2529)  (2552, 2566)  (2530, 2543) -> -0.1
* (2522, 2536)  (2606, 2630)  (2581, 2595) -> -0.1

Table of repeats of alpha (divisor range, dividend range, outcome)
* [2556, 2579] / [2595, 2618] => 1.29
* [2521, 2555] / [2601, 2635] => 1.05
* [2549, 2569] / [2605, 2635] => 1.17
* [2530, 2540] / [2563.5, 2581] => 0.78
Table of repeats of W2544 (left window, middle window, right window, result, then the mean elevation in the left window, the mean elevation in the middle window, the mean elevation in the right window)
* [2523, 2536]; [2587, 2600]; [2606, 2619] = -0.01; 221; 231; 232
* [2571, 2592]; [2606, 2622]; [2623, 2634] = -0.08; 207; 231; 218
